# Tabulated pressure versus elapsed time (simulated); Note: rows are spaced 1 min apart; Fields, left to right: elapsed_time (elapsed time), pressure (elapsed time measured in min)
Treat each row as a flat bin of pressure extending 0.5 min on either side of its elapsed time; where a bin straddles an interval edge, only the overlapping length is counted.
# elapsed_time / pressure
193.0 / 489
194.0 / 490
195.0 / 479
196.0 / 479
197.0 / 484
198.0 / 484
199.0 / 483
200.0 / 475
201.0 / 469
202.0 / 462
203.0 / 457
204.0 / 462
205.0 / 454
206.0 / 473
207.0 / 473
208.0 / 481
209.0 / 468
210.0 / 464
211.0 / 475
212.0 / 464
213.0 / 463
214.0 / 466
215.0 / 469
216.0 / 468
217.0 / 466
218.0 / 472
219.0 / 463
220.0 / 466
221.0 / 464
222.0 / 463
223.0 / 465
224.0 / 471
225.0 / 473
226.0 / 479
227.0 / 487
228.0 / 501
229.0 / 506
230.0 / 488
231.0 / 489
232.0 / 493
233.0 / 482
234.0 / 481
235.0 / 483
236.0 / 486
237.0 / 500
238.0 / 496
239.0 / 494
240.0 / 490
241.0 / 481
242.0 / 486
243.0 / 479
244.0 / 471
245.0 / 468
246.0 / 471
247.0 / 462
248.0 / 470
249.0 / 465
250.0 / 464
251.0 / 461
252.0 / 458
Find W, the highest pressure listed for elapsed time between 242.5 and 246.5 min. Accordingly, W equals 479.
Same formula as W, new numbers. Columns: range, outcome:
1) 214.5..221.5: 472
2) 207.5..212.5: 481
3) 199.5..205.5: 475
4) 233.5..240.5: 500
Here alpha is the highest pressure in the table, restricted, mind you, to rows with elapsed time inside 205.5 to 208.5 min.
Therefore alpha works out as 481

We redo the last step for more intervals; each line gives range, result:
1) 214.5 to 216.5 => 469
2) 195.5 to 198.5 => 484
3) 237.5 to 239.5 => 496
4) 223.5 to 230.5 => 506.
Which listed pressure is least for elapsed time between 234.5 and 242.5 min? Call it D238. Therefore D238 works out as 481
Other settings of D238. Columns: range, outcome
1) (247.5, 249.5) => 465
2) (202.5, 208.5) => 454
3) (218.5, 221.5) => 463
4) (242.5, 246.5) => 468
